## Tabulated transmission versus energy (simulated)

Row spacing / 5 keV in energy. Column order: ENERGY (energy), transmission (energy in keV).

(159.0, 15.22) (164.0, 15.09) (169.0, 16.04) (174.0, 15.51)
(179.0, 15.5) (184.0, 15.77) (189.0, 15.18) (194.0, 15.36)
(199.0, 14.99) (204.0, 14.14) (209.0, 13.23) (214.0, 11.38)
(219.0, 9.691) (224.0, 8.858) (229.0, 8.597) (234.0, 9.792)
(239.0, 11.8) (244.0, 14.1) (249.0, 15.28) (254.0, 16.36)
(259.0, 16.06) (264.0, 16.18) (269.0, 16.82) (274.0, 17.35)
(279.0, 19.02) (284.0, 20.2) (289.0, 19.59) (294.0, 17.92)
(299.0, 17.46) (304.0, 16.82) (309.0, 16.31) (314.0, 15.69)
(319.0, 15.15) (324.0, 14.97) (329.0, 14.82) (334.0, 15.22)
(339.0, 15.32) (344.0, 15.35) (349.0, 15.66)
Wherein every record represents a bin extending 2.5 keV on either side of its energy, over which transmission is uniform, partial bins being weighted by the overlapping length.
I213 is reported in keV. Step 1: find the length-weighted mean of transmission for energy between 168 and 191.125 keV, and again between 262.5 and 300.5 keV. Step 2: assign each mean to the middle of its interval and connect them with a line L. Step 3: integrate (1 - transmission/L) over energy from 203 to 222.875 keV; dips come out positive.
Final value 5.6 keV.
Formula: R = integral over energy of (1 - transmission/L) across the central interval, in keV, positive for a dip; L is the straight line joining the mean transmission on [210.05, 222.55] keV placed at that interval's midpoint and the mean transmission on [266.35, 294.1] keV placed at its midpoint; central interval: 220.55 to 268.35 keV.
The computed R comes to 4.2 keV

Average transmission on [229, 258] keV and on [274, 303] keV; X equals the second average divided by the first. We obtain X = 1.41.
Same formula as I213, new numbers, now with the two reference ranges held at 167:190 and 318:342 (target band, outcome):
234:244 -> 2.3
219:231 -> 5.1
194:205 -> 0.5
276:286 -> -2.8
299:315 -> -1.4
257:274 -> -1.3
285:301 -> -3.5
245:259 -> -0.3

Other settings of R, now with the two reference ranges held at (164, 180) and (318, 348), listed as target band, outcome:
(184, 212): 1.64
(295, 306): -1.45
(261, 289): -4.95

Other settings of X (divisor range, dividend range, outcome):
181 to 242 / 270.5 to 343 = 1.35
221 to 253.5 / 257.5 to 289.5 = 1.53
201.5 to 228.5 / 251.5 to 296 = 1.58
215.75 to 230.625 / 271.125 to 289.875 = 2.06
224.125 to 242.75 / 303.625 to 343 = 1.52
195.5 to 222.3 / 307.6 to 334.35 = 1.21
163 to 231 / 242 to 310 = 1.27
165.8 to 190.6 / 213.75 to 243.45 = 0.65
